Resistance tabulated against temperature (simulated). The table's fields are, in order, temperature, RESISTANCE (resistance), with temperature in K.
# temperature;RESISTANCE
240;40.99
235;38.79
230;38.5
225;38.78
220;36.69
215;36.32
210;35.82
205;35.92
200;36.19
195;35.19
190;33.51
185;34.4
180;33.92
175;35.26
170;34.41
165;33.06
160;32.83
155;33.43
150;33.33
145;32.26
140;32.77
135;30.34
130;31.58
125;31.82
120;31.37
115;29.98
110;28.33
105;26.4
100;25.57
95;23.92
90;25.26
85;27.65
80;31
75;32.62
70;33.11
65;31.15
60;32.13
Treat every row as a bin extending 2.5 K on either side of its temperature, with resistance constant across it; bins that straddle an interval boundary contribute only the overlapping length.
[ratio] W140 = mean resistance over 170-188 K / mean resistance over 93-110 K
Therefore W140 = 1.34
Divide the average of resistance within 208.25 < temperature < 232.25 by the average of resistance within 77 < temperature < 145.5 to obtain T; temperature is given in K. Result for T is 1.28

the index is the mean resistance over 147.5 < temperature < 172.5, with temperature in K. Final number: 33.4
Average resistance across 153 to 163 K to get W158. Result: 33.1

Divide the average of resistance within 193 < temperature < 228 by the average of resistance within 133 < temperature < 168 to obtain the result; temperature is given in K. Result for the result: 1.1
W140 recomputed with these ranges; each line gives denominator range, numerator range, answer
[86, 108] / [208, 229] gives 1.45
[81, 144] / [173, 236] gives 1.25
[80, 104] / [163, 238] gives 1.37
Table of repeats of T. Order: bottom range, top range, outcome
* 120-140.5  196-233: 1.17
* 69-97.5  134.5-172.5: 1.15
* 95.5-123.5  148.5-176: 1.20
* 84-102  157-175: 1.32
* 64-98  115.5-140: 1.08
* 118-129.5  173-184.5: 1.09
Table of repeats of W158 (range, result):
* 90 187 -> 31.1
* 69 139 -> 29.2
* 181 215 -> 35.2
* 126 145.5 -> 31.7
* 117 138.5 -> 31.3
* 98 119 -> 27.9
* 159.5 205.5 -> 34.5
